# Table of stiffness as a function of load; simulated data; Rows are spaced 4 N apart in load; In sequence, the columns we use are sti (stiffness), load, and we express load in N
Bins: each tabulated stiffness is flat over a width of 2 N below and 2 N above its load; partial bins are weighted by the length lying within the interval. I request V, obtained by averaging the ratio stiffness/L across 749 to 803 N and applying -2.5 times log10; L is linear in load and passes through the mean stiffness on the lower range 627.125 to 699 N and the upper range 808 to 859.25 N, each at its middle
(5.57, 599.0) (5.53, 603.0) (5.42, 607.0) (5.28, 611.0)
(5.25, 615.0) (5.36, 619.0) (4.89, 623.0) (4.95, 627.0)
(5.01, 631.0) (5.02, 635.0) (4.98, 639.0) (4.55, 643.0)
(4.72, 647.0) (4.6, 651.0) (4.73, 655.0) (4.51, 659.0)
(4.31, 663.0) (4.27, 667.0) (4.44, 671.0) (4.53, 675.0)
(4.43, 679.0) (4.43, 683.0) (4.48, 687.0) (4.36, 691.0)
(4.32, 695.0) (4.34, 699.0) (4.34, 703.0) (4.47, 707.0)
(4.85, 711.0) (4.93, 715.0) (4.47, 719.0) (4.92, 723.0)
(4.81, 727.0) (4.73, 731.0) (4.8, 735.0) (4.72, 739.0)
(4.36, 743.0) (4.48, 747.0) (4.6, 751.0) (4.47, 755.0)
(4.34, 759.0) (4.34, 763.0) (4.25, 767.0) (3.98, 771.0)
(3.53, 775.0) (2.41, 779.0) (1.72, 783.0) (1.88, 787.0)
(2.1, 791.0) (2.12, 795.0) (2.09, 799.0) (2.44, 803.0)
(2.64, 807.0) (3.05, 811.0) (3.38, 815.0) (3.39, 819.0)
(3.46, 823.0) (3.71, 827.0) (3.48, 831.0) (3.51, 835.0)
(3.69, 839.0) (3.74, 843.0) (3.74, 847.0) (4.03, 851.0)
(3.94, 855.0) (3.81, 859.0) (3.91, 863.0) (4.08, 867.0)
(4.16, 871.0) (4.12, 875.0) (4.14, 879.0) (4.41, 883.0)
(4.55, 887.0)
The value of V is 0.23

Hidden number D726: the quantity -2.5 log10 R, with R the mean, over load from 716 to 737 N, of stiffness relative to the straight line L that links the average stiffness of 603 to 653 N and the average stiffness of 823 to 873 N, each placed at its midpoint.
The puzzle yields -0.07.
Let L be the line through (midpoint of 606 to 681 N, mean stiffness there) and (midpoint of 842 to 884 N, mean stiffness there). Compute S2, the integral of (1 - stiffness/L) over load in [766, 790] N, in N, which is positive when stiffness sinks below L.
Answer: 8.04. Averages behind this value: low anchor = 4.79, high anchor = 4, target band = 2.87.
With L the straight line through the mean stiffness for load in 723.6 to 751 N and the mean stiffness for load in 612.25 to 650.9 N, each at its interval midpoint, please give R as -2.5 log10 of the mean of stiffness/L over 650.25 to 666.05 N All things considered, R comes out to 0.09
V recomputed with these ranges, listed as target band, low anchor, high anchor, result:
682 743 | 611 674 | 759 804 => -0.20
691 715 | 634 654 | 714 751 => 0.05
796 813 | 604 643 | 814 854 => 0.45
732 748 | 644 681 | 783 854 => -0.21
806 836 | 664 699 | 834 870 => 0.18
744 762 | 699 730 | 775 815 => -0.24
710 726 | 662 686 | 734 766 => -0.08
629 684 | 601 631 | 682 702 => 0.04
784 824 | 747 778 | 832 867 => 0.46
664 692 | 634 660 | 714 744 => 0.07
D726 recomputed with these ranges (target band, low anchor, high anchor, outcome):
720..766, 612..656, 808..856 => -0.10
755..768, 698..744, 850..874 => 0.03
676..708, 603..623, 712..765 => 0.11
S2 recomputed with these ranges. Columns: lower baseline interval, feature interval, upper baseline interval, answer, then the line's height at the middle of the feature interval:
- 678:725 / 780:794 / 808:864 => 7.1 N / 3.94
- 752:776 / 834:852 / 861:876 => 1.6 N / 4.1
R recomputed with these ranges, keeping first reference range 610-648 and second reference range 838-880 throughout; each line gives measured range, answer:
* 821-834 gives 0.15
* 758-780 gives 0.14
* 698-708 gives 0.07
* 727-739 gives -0.06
